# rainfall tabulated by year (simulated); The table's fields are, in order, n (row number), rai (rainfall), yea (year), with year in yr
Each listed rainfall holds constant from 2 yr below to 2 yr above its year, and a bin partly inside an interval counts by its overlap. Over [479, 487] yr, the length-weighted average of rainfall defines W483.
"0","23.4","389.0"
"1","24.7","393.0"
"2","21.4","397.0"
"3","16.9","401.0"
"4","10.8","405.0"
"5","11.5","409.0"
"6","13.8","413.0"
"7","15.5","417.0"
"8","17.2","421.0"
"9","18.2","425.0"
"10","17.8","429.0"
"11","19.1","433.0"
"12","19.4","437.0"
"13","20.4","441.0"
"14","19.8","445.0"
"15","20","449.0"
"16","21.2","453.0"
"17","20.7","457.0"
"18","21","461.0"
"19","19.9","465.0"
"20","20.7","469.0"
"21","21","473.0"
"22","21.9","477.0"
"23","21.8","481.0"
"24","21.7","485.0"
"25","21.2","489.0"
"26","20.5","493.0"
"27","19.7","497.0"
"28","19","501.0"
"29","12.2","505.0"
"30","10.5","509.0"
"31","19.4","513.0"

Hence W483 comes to 21.8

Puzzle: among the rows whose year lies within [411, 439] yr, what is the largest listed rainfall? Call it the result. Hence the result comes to 19.4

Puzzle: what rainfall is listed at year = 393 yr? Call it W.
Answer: 24.7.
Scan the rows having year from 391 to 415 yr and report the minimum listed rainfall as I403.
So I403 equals 10.8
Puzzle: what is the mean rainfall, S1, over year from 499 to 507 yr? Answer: 15.6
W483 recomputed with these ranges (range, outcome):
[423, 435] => 18.4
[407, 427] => 15.2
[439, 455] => 20.3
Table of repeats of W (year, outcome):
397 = 21.4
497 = 19.7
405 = 10.8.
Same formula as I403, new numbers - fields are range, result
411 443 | 13.8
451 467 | 19.9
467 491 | 20.7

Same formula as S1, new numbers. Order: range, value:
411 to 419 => 14.7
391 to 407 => 18.4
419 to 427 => 17.7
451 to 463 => 21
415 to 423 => 16.4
